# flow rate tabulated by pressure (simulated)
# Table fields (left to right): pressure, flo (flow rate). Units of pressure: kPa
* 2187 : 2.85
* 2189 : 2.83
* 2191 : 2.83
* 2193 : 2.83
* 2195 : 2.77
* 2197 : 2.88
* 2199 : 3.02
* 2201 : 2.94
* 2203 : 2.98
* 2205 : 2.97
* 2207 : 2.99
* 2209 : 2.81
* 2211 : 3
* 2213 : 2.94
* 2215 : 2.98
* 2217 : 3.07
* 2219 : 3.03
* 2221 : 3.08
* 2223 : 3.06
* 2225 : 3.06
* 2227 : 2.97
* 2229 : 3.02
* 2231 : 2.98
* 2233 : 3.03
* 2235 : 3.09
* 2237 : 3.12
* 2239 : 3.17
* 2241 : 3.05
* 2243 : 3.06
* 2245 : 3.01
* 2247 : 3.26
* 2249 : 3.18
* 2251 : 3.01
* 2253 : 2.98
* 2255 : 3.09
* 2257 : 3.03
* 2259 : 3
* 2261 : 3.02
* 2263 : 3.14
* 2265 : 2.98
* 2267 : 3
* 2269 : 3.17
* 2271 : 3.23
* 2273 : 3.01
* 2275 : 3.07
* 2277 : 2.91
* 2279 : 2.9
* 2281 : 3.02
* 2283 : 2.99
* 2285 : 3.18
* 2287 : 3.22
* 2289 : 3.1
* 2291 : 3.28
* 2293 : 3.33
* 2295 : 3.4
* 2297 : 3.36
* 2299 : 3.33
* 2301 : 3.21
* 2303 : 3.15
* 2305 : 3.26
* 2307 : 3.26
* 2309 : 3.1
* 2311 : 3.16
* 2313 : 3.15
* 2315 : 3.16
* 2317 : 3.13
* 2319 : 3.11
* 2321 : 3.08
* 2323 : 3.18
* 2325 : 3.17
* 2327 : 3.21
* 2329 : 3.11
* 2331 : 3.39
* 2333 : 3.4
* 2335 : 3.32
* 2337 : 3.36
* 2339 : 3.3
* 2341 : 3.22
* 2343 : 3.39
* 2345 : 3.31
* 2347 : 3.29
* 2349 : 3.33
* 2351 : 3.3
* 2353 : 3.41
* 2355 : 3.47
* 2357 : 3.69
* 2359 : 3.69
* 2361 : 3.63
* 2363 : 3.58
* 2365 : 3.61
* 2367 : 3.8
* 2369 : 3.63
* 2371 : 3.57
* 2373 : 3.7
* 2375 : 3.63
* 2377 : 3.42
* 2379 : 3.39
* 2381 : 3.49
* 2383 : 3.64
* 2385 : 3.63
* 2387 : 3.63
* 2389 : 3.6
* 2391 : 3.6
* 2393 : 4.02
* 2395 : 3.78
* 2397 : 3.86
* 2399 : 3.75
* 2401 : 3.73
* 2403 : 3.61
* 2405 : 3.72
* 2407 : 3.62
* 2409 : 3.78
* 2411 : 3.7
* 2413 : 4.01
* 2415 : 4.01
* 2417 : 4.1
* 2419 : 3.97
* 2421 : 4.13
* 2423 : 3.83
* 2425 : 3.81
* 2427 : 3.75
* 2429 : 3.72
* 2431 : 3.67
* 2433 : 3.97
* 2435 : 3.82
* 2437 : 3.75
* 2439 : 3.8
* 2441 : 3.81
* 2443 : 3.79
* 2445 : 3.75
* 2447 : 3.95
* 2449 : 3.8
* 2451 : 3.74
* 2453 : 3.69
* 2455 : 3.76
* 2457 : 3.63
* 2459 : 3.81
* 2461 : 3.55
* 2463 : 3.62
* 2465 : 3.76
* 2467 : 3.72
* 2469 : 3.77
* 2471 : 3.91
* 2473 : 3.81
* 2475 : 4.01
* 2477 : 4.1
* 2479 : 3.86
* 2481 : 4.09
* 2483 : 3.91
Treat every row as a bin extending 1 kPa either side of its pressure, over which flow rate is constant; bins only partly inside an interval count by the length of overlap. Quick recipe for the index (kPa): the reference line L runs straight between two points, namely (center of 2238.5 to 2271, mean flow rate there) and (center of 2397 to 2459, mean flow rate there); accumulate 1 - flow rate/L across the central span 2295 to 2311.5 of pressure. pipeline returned 0.2 kPa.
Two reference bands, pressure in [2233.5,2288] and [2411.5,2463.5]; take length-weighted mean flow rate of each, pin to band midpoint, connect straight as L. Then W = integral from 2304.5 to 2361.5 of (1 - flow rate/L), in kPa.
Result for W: 1.4 kPa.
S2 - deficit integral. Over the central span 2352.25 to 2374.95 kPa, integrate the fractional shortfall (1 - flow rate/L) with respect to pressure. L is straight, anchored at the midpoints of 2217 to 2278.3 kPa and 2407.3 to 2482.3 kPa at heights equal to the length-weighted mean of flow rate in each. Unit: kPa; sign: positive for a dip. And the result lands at -0.7 kPa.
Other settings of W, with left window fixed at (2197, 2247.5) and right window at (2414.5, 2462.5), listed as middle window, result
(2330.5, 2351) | 0.8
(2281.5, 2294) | 0.3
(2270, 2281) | 0.7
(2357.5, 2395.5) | -0.5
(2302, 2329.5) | 1.7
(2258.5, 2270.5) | 0.4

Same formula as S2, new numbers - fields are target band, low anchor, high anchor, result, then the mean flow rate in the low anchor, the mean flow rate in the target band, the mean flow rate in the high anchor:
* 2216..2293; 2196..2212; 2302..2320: -0.5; 2.95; 3.07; 3.16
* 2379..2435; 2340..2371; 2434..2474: -2.2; 3.49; 3.78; 3.76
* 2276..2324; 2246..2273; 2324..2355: 0.4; 3.08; 3.17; 3.31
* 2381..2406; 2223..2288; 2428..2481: -0.9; 3.06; 3.71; 3.8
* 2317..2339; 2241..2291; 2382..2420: 1.1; 3.07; 3.23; 3.78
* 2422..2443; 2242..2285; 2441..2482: -0.6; 3.05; 3.79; 3.81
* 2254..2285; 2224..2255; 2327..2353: 1.0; 3.07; 3.04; 3.31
